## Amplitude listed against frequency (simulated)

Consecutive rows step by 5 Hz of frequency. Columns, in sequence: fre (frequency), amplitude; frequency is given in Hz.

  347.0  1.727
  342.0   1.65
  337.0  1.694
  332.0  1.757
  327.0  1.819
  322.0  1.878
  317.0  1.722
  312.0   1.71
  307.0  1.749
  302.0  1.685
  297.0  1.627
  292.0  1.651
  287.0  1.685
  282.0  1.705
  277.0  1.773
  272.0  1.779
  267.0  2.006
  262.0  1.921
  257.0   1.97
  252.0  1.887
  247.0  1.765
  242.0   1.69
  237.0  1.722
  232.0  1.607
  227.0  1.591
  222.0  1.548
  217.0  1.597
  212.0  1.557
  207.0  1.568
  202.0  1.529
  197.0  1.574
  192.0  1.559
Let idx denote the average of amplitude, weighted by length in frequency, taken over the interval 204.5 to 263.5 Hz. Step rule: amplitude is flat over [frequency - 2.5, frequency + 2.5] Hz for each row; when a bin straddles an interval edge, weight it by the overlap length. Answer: 1.7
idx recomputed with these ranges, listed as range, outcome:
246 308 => 1.79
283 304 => 1.66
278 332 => 1.73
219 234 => 1.58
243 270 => 1.9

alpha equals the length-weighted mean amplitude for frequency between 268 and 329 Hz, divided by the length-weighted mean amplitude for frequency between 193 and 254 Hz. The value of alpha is 1.06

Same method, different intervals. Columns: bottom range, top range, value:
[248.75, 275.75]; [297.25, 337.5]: 0.92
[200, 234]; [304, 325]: 1.12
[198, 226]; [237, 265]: 1.18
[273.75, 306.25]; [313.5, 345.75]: 1.03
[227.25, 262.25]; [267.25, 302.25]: 0.97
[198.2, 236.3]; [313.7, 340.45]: 1.12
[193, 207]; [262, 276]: 1.21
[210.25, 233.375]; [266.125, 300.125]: 1.10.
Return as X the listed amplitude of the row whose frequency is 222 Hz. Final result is 1.548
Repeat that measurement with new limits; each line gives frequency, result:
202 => 1.529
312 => 1.71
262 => 1.921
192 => 1.559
